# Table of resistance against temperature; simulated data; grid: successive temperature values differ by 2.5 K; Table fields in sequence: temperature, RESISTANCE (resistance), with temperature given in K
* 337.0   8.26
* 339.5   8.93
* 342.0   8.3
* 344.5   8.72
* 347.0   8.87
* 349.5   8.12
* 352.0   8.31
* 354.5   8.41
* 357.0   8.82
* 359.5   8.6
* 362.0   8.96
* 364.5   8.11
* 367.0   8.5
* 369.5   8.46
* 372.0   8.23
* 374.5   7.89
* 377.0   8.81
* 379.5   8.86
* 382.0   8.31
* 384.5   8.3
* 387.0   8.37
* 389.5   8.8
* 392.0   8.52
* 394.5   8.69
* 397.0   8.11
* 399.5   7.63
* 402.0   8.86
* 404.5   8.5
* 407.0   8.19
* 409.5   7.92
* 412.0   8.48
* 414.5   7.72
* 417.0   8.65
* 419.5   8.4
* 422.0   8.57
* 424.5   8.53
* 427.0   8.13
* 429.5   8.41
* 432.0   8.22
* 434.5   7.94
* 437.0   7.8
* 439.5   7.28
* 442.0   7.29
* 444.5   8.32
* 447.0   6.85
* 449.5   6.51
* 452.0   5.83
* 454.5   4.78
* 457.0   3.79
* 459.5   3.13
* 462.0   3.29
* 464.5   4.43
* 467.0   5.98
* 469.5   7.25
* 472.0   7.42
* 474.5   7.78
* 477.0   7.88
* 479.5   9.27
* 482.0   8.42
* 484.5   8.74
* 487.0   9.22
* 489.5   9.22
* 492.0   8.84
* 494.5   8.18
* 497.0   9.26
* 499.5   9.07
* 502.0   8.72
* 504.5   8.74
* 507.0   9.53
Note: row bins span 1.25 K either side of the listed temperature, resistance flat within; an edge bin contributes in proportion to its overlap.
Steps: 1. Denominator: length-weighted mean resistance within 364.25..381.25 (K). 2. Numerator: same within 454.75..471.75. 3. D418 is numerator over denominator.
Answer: 0.57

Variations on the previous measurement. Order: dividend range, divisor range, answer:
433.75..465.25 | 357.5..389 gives 0.70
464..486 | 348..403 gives 0.90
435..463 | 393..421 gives 0.72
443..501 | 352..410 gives 0.84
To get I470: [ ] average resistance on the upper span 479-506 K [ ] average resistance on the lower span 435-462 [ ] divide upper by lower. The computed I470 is 1.5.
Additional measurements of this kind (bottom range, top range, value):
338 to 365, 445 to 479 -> 0.69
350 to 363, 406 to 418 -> 0.95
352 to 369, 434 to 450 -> 0.87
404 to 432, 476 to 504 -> 1.06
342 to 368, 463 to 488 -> 0.89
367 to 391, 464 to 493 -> 0.94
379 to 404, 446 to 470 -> 0.60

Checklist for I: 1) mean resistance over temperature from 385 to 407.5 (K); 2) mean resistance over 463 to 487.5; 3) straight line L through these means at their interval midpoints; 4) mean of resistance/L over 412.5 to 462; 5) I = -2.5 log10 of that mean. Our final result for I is 0.13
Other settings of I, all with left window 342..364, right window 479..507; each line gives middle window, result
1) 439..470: 0.48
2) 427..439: 0.09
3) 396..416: 0.07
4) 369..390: 0.02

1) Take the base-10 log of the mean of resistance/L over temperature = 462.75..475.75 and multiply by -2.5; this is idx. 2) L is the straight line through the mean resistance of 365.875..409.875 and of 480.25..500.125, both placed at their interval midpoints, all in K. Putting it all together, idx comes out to 0.335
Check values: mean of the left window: 8.4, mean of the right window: 8.87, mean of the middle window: 6.45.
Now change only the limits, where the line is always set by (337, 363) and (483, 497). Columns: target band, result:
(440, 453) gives 0.25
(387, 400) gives 0.04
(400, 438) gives 0.06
